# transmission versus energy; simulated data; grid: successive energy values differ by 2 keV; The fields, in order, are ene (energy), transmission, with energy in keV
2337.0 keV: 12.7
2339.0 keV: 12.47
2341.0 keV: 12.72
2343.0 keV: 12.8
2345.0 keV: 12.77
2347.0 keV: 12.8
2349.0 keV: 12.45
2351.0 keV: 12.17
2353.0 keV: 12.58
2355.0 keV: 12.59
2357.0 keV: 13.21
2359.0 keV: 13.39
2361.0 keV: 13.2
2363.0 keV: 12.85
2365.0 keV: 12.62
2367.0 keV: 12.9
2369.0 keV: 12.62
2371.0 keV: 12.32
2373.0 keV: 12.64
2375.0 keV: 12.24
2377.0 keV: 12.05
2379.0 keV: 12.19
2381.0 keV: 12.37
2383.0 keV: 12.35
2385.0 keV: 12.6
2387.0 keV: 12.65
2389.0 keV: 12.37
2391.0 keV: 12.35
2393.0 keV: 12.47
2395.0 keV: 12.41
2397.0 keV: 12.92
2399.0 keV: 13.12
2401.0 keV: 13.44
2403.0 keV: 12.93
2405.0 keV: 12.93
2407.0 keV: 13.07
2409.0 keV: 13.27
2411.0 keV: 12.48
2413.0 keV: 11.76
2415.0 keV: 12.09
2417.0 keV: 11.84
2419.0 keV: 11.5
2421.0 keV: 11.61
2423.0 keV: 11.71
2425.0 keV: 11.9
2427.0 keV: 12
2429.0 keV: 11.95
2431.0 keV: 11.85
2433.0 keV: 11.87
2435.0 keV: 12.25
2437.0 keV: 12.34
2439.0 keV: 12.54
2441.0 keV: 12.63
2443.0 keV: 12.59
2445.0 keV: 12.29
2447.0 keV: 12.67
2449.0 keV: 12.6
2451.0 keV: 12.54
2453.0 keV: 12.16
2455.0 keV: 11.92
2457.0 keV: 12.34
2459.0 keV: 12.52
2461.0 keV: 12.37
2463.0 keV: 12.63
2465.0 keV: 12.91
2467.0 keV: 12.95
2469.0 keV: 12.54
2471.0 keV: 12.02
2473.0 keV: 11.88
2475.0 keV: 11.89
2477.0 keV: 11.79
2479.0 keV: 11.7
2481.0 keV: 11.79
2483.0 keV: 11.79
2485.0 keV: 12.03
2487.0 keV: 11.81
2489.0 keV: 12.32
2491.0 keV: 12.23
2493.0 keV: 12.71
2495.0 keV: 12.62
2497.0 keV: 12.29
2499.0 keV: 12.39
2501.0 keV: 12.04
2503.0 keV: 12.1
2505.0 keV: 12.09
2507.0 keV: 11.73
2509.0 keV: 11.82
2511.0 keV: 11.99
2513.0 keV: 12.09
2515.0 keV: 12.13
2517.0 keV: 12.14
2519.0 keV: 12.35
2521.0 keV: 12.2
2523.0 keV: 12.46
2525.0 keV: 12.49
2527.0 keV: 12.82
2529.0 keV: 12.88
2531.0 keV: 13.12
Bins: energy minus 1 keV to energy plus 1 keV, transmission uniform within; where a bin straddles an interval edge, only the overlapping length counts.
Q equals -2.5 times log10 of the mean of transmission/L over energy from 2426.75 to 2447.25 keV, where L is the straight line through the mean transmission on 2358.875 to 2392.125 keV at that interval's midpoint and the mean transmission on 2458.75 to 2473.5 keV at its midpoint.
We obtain 0.02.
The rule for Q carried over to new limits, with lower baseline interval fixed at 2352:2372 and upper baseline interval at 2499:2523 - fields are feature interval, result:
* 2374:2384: 0.04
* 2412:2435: 0.06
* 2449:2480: 0.00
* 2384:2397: 0.02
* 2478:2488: 0.04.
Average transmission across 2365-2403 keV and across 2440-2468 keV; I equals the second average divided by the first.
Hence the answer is 1.00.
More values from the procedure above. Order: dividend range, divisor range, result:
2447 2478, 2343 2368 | 0.97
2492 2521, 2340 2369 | 0.95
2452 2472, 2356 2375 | 0.97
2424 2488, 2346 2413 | 0.96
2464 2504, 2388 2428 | 0.98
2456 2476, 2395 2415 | 0.97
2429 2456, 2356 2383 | 0.97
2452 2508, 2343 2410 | 0.96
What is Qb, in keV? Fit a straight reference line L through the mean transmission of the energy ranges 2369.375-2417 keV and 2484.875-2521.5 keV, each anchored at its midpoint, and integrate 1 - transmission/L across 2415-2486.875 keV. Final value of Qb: 1.1 keV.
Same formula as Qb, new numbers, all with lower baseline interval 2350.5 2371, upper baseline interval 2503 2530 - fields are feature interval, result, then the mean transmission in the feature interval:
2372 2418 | 0.5 keV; 12.5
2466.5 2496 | 0.6 keV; 12.1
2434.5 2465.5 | 0.1 keV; 12.5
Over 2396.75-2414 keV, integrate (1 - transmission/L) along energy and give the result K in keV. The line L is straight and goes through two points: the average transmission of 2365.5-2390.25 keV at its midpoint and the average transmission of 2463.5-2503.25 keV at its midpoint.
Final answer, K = -0.7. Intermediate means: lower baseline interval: 12.4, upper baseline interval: 12.2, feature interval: 12.9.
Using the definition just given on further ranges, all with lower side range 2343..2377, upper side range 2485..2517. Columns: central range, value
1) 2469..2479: 0.26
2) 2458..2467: -0.25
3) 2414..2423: 0.52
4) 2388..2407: -0.36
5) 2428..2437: 0.29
